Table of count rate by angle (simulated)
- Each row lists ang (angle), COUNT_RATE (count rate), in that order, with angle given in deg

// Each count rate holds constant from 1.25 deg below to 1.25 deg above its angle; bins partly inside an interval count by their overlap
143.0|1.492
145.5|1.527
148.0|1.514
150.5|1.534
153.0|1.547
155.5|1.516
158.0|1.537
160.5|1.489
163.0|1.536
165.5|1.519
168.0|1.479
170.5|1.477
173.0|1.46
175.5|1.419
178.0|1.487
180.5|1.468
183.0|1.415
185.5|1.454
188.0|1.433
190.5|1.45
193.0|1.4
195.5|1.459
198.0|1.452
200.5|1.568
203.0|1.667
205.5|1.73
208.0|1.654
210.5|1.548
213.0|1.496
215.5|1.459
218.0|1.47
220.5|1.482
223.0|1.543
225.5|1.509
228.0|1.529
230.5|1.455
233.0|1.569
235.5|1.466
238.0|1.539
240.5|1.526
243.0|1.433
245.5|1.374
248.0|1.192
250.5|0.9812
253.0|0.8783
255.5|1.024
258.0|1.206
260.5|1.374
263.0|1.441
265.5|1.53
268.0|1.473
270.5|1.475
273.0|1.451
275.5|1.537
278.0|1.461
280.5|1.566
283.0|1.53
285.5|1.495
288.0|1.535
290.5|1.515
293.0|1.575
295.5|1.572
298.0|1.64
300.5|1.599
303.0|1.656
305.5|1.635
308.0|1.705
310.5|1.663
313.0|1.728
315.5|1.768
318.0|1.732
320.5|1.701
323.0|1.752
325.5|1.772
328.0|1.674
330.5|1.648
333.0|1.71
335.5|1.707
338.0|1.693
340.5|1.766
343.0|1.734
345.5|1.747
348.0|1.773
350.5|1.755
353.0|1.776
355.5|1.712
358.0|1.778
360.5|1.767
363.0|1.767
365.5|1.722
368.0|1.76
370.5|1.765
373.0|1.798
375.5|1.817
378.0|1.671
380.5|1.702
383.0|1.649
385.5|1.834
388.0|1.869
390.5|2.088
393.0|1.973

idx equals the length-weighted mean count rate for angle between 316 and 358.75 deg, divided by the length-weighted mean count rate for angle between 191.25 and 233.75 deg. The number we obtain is 1.13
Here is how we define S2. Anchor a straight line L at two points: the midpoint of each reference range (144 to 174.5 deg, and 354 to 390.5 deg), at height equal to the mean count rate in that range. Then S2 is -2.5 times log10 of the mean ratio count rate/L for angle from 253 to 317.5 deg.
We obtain 0.10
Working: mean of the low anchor 1.51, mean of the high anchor 1.77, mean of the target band 1.52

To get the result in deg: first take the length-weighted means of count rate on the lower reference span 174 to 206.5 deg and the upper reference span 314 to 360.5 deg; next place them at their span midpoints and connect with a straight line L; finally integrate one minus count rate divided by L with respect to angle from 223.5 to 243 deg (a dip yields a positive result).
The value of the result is 0.7 deg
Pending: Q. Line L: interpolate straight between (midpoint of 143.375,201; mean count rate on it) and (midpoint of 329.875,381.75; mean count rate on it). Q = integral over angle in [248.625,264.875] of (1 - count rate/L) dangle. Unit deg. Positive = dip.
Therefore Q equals 4.4 deg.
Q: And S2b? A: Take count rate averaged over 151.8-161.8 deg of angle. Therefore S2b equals 1.52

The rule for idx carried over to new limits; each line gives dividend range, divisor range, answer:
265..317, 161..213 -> 1.05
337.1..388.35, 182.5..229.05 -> 1.16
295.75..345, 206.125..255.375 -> 1.19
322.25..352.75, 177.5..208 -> 1.15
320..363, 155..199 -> 1.18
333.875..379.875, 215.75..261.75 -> 1.28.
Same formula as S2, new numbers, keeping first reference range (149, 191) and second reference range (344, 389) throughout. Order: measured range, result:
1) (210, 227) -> 0.04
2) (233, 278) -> 0.18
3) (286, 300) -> 0.06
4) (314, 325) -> -0.03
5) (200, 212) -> -0.07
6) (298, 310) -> 0.01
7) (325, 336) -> 0.01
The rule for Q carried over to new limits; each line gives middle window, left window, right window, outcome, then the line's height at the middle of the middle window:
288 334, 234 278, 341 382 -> -3.09 deg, 1.56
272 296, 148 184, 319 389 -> 1.85 deg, 1.65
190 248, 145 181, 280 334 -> 1.88 deg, 1.56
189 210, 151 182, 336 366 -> -0.07 deg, 1.54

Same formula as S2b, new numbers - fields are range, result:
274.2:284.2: 1.52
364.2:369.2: 1.74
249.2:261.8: 1.09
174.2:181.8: 1.46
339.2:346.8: 1.75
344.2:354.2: 1.76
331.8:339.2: 1.7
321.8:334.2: 1.71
